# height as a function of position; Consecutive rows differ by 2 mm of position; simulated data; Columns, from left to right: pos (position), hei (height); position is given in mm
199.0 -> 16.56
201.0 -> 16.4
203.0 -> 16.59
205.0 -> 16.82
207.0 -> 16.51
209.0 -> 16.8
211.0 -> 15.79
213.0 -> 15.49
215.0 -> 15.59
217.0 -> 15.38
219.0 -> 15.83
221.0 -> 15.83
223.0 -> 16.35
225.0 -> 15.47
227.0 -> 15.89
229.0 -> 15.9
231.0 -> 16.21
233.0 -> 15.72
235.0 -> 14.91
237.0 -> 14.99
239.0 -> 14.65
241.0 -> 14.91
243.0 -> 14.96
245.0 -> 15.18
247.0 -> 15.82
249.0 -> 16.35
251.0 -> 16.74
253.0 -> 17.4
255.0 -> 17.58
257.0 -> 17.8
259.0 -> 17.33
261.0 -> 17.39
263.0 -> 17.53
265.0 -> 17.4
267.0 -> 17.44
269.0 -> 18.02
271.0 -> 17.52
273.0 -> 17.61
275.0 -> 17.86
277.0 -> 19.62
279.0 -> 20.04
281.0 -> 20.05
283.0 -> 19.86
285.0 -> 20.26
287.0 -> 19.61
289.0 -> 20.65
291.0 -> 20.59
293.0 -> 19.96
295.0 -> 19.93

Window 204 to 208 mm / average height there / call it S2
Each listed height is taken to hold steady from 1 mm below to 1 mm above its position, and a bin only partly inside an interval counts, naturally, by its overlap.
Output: 16.7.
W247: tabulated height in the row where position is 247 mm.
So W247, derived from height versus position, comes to 15.82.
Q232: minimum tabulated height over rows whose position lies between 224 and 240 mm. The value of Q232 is 14.65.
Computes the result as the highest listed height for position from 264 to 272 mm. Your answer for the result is 18.02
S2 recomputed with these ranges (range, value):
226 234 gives 15.9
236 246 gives 14.9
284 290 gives 20.2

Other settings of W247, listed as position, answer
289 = 20.65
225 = 15.47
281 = 20.05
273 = 17.61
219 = 15.83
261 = 17.39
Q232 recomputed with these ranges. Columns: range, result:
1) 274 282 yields 17.86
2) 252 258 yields 17.4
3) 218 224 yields 15.83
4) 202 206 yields 16.59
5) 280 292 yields 19.61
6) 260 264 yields 17.39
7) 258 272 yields 17.33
